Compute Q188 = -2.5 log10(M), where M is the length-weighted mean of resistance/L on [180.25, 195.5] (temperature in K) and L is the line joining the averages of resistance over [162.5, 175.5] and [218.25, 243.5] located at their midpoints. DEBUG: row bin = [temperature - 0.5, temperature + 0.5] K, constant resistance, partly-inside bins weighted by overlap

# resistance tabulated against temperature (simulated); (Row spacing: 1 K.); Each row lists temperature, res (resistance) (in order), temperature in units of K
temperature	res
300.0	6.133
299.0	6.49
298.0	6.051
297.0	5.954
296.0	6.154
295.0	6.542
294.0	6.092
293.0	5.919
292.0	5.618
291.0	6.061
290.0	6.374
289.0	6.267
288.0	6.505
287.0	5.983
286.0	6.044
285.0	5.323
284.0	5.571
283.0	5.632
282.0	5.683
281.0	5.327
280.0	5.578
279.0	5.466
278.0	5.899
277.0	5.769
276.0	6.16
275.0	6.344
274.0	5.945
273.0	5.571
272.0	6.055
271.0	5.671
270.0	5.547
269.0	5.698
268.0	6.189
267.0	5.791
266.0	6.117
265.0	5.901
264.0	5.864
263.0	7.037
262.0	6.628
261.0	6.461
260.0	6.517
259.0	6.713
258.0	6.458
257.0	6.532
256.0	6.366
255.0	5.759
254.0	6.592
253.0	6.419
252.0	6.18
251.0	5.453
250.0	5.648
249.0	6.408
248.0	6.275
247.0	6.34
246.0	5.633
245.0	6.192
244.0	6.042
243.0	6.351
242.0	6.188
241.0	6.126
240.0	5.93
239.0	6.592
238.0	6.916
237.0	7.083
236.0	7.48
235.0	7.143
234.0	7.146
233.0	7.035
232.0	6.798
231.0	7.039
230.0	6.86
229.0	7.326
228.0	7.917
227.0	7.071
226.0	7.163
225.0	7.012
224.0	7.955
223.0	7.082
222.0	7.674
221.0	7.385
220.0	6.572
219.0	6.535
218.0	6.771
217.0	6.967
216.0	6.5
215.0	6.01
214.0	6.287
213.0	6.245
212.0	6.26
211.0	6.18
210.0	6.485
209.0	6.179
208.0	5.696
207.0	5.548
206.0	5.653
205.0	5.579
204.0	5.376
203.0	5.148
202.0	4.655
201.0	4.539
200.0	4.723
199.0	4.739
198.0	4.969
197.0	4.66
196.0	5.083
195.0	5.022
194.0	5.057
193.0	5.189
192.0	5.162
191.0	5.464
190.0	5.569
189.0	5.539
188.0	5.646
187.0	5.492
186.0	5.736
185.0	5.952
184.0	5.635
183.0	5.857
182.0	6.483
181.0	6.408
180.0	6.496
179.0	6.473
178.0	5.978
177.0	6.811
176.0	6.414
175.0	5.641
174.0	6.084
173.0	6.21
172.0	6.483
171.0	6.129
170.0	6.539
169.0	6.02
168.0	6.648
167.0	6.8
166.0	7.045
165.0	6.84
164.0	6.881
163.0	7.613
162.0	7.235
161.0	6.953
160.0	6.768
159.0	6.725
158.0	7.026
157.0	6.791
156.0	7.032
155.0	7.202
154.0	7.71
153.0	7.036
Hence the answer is 0.18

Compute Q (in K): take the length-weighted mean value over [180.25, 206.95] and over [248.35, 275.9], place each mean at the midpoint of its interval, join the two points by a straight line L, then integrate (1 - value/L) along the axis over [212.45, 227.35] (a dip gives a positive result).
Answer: -3.2 K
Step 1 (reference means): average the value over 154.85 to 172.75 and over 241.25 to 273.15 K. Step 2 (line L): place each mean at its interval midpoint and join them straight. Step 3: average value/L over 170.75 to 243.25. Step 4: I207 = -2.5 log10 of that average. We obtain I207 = 0.05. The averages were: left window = 6.8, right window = 6.15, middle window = 6.19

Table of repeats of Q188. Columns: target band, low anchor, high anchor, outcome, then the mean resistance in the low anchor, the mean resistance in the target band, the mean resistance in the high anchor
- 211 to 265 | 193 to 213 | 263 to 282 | -0.18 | 5.36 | 6.61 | 5.86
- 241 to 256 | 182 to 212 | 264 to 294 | -0.08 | 5.43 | 6.12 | 5.87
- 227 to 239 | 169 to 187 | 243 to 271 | -0.16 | 6.17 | 7.13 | 6.17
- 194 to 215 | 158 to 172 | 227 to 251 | 0.22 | 6.78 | 5.46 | 6.61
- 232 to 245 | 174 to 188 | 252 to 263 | -0.05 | 6.09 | 6.66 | 6.46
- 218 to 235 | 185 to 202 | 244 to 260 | -0.24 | 5.17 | 7.15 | 6.2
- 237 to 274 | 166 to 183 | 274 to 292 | -0.03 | 6.36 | 6.18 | 5.88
